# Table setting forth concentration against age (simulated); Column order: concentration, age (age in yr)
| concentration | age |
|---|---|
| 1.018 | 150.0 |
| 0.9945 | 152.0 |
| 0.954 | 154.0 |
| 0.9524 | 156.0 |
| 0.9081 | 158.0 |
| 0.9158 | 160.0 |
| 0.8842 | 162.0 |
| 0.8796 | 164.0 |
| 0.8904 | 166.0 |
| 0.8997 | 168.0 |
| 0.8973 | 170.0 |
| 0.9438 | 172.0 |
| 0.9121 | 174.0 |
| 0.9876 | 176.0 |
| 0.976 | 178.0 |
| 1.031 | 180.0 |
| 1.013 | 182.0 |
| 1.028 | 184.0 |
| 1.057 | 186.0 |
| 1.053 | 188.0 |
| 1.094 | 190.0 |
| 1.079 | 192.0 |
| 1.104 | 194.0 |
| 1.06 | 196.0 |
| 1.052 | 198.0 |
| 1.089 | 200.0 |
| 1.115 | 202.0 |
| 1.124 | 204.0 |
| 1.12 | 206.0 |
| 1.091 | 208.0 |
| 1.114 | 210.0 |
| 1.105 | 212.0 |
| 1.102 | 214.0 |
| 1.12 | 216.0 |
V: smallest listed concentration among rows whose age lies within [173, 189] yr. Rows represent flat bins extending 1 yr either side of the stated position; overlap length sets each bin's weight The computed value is 0.9121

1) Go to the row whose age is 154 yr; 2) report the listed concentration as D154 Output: 0.954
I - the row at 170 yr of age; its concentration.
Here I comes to 0.8973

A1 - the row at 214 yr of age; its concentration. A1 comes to 1.102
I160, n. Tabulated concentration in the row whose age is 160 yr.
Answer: 0.9158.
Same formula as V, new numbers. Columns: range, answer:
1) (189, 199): 1.052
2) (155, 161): 0.9081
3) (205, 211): 1.091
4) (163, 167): 0.8796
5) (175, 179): 0.976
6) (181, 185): 1.013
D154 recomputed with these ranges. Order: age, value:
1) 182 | 1.013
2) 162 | 0.8842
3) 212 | 1.105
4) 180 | 1.031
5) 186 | 1.057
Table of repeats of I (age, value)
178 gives 0.976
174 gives 0.9121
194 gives 1.104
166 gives 0.8904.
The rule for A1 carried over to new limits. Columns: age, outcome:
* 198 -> 1.052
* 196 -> 1.06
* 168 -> 0.8997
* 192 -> 1.079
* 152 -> 0.9945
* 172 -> 0.9438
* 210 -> 1.114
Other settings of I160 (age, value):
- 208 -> 1.091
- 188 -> 1.053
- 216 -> 1.12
